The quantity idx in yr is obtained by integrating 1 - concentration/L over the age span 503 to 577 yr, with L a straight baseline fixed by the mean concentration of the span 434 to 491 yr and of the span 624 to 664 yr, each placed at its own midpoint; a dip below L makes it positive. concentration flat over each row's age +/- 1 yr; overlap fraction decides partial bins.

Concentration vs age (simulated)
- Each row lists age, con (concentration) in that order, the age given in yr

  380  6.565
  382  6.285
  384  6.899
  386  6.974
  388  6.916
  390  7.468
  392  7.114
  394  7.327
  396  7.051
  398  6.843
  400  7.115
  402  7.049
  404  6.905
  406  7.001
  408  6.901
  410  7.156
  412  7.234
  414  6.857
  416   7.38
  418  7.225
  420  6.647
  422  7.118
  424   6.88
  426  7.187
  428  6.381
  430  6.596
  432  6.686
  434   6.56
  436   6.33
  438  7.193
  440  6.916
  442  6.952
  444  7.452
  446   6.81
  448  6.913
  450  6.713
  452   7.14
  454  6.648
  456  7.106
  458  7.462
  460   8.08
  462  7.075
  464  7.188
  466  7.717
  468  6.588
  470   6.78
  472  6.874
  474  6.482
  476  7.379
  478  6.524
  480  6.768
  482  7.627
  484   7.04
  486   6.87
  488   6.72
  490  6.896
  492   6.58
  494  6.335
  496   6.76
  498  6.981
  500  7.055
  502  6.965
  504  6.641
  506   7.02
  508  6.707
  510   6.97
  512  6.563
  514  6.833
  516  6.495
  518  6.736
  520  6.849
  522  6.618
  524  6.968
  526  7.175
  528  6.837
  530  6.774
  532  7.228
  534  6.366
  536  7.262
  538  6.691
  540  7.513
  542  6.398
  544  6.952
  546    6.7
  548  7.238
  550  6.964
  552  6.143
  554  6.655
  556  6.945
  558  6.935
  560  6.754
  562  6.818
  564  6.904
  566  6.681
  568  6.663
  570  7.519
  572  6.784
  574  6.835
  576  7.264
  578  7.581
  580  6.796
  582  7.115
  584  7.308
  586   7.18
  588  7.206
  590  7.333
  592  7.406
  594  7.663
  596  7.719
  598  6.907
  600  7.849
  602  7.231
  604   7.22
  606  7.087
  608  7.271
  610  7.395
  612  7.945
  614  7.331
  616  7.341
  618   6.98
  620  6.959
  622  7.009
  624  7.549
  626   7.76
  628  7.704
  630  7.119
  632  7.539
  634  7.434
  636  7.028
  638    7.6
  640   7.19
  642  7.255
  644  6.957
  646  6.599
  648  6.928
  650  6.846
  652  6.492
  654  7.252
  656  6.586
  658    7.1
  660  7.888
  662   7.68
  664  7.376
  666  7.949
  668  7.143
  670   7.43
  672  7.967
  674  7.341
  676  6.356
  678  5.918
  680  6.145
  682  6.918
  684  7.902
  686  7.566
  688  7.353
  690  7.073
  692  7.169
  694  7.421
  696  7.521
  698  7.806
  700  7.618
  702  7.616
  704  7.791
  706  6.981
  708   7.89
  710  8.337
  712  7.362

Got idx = 2.6 yr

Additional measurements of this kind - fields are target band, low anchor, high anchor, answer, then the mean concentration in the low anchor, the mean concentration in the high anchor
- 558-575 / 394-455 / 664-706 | 0.61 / 6.93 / 7.29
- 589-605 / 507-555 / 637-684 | -1.04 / 6.82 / 7.1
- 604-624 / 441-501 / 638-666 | -0.46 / 6.98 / 7.14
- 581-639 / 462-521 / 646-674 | -1.71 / 6.86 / 7.26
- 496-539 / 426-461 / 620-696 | 1.17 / 6.94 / 7.2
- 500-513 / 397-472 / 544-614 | 0.42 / 6.99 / 7.12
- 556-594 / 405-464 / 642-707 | 0.24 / 6.99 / 7.21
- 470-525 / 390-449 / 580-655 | 2.00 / 6.97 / 7.26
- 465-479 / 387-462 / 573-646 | 0.35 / 7.01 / 7.3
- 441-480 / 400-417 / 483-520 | -0.73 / 7.06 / 6.79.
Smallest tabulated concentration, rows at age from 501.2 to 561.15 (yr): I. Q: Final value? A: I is 6.143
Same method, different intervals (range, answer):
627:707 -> 5.918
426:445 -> 6.33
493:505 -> 6.335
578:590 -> 6.796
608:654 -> 6.492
